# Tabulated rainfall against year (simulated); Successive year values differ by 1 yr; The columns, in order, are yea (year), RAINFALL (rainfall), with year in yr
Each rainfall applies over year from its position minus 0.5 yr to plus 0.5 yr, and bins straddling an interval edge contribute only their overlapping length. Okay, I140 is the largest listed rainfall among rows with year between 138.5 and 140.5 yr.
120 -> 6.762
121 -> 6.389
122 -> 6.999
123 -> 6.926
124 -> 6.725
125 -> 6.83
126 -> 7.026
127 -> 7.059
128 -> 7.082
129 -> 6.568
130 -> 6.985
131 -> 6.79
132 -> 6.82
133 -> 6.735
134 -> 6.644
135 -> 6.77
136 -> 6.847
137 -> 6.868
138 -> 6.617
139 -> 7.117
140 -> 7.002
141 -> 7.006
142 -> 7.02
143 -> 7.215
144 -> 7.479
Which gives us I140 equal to 7.117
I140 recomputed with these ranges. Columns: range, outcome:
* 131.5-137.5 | 6.868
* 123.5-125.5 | 6.83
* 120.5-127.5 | 7.059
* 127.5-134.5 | 7.082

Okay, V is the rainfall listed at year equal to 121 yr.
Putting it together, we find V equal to 6.389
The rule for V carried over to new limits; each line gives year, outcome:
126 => 7.026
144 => 7.479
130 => 6.985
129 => 6.568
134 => 6.644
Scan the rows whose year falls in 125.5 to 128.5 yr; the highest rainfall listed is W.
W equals 7.082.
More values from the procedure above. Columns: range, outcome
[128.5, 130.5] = 6.985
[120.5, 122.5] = 6.999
